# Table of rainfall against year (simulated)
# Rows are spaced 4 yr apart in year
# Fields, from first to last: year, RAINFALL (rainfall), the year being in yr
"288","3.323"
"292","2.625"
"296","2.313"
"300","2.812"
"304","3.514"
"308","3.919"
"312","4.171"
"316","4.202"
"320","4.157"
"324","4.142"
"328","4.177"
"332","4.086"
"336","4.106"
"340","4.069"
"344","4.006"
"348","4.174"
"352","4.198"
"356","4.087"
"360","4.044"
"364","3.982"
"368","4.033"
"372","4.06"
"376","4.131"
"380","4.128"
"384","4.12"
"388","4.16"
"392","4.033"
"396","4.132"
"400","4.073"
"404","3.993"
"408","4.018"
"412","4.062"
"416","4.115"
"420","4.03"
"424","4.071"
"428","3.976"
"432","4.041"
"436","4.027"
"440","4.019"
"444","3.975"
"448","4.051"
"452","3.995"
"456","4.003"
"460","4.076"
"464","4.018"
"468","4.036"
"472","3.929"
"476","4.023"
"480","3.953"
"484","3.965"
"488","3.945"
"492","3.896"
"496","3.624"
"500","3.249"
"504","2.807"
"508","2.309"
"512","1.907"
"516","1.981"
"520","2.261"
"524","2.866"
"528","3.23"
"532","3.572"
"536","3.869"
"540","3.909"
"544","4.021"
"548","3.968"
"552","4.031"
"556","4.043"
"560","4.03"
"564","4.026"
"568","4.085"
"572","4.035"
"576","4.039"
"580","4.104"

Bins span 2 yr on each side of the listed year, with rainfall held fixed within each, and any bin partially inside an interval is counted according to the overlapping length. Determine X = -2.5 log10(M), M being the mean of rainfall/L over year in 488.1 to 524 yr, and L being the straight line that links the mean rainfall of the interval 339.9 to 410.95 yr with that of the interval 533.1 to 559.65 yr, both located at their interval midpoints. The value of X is 0.38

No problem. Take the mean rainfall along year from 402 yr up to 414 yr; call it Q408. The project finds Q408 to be 4.02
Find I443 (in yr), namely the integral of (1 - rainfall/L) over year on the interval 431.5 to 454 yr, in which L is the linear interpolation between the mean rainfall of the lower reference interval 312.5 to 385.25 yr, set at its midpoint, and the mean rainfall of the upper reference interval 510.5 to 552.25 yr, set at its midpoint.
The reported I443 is -2.25 yr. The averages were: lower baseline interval 4.11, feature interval 4.02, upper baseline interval 3.22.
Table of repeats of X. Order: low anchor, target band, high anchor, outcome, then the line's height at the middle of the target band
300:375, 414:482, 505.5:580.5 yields -0.08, 3.73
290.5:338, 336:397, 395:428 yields -0.06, 3.89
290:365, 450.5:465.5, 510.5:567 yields -0.13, 3.58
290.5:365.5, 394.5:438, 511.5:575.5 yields -0.09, 3.72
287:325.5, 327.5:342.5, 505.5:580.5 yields -0.17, 3.51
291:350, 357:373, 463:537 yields -0.10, 3.67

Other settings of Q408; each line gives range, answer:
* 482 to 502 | 3.74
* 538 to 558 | 3.99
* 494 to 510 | 3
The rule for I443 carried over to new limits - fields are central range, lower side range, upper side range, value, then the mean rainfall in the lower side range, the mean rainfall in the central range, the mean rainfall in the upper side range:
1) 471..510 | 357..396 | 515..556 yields 0.69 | 4.08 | 3.56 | 3.44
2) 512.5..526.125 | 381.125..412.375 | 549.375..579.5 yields 5.80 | 4.08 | 2.33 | 4.04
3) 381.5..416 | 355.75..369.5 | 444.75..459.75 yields -0.44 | 4.03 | 4.08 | 4.02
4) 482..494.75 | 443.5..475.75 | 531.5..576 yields 0.27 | 4.01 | 3.92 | 3.98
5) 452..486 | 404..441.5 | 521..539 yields -2.35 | 4.04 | 4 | 3.35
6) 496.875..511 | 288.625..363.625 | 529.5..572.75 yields 4.07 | 3.82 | 2.79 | 3.95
